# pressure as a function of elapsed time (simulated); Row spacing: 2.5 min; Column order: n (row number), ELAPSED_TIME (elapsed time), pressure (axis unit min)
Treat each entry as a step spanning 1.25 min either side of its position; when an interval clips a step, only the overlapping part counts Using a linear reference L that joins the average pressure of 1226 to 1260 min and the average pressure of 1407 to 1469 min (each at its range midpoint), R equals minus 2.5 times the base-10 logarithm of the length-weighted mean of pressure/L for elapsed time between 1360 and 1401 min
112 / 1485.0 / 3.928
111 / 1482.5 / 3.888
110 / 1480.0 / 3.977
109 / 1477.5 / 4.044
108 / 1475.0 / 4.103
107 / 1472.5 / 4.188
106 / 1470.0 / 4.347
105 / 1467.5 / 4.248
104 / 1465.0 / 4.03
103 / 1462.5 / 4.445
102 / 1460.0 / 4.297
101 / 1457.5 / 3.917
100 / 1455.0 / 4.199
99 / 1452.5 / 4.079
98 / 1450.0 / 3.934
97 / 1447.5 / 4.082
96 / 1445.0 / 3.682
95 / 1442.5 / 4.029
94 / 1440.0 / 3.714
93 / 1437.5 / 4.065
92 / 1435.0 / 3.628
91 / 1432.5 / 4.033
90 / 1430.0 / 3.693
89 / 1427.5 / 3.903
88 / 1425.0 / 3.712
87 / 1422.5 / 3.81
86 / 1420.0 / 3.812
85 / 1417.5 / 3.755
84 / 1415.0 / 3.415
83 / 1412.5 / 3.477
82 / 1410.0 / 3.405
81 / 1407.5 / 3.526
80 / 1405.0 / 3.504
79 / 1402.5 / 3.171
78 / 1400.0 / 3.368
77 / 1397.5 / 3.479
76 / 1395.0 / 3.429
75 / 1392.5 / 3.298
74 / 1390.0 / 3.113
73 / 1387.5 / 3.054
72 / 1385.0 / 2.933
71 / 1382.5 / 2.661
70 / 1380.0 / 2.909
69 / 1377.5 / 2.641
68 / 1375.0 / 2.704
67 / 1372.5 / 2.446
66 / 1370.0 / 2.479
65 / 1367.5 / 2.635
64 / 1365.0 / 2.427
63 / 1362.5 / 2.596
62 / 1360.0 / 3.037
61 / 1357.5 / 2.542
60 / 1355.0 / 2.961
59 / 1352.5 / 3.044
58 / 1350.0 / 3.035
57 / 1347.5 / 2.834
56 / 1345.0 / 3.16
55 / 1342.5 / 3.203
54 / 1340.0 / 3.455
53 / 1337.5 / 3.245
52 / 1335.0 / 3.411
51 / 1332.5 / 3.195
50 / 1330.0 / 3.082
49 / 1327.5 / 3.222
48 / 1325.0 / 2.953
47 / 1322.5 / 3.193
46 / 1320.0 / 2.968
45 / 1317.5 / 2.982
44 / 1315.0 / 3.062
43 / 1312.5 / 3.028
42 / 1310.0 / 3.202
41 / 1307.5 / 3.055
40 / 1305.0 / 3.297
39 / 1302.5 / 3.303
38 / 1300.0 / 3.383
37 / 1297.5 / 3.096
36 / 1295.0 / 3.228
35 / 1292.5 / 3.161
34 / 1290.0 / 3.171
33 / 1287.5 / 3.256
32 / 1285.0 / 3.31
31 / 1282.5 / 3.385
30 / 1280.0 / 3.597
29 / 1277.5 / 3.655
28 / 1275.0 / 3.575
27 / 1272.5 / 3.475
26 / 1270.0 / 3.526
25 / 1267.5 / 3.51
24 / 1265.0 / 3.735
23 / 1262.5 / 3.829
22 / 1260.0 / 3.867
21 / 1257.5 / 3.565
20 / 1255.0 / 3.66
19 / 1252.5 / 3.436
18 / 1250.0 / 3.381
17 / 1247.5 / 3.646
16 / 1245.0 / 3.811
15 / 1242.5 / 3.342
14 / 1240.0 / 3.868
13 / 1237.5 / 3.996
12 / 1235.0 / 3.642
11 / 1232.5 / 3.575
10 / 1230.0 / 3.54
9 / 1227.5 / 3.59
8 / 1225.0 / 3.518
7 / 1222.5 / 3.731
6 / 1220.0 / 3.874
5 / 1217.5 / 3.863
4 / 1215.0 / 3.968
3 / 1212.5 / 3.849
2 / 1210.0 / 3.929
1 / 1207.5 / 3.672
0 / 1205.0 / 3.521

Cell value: 0.30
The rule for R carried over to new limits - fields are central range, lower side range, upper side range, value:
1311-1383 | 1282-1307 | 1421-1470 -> 0.19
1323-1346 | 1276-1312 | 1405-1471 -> 0.08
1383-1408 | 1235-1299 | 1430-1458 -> 0.17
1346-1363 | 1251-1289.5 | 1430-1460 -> 0.28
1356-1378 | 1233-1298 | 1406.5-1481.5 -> 0.39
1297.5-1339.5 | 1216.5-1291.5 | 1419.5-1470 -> 0.18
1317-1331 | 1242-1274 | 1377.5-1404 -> 0.10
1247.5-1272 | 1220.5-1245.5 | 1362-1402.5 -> -0.03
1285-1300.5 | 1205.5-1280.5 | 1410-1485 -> 0.16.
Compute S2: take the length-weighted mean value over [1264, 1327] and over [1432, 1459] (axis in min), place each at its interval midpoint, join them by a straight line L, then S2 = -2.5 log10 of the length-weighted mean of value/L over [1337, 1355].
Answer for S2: 0.12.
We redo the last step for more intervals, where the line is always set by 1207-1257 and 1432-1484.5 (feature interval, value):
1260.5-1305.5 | 0.10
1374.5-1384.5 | 0.39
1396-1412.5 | 0.16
